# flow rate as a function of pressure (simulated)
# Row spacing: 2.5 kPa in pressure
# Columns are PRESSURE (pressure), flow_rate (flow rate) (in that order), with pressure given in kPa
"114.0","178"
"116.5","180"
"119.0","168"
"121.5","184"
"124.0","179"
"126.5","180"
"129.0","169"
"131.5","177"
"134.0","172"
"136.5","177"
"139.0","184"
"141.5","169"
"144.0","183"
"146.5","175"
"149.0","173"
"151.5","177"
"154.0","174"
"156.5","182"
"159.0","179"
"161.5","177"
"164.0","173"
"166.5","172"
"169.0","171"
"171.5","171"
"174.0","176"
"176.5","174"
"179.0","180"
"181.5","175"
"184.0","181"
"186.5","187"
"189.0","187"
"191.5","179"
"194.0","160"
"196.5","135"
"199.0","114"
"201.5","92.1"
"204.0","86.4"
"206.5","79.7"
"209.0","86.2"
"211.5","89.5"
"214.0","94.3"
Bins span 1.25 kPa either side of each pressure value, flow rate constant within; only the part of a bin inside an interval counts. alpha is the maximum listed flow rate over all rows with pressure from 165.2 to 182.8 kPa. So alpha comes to 180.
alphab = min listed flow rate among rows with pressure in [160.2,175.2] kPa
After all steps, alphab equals 171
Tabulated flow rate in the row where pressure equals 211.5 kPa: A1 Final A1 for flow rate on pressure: 89.5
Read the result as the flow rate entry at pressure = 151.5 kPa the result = 177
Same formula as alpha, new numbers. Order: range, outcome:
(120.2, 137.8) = 184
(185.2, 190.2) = 187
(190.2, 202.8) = 179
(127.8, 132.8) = 177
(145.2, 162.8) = 182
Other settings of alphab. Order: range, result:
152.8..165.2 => 173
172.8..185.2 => 174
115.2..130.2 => 168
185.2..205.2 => 86.4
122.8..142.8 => 169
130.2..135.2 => 172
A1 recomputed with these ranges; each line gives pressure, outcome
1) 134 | 172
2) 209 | 86.2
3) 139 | 184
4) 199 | 114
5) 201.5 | 92.1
